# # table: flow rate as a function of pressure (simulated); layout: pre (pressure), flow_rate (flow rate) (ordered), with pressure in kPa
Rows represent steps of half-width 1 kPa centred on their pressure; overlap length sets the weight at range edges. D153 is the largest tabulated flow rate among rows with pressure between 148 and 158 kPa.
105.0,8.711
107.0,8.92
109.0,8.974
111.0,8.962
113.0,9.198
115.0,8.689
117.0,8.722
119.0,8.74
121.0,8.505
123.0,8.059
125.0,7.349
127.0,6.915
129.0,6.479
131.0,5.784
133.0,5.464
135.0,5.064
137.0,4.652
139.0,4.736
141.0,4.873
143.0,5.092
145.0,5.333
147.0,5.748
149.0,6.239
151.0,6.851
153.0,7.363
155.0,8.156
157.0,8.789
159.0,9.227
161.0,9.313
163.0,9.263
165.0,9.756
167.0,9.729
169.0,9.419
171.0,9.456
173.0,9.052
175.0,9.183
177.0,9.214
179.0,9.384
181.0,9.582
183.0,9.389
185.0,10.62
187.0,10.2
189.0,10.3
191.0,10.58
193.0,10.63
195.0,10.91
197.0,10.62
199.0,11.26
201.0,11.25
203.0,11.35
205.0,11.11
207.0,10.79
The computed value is 8.789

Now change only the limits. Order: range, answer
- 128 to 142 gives 6.479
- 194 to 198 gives 10.91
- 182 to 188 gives 10.62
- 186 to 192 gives 10.58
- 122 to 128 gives 8.059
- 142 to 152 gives 6.851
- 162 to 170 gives 9.756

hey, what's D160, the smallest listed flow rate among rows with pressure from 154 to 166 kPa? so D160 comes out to 8.156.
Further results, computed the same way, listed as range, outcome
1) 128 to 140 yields 4.652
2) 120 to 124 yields 8.059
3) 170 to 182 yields 9.052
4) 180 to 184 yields 9.389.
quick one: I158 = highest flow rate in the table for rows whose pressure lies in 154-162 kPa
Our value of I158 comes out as 9.313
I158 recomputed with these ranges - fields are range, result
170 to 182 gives 9.582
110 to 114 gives 9.198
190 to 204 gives 11.35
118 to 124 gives 8.74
